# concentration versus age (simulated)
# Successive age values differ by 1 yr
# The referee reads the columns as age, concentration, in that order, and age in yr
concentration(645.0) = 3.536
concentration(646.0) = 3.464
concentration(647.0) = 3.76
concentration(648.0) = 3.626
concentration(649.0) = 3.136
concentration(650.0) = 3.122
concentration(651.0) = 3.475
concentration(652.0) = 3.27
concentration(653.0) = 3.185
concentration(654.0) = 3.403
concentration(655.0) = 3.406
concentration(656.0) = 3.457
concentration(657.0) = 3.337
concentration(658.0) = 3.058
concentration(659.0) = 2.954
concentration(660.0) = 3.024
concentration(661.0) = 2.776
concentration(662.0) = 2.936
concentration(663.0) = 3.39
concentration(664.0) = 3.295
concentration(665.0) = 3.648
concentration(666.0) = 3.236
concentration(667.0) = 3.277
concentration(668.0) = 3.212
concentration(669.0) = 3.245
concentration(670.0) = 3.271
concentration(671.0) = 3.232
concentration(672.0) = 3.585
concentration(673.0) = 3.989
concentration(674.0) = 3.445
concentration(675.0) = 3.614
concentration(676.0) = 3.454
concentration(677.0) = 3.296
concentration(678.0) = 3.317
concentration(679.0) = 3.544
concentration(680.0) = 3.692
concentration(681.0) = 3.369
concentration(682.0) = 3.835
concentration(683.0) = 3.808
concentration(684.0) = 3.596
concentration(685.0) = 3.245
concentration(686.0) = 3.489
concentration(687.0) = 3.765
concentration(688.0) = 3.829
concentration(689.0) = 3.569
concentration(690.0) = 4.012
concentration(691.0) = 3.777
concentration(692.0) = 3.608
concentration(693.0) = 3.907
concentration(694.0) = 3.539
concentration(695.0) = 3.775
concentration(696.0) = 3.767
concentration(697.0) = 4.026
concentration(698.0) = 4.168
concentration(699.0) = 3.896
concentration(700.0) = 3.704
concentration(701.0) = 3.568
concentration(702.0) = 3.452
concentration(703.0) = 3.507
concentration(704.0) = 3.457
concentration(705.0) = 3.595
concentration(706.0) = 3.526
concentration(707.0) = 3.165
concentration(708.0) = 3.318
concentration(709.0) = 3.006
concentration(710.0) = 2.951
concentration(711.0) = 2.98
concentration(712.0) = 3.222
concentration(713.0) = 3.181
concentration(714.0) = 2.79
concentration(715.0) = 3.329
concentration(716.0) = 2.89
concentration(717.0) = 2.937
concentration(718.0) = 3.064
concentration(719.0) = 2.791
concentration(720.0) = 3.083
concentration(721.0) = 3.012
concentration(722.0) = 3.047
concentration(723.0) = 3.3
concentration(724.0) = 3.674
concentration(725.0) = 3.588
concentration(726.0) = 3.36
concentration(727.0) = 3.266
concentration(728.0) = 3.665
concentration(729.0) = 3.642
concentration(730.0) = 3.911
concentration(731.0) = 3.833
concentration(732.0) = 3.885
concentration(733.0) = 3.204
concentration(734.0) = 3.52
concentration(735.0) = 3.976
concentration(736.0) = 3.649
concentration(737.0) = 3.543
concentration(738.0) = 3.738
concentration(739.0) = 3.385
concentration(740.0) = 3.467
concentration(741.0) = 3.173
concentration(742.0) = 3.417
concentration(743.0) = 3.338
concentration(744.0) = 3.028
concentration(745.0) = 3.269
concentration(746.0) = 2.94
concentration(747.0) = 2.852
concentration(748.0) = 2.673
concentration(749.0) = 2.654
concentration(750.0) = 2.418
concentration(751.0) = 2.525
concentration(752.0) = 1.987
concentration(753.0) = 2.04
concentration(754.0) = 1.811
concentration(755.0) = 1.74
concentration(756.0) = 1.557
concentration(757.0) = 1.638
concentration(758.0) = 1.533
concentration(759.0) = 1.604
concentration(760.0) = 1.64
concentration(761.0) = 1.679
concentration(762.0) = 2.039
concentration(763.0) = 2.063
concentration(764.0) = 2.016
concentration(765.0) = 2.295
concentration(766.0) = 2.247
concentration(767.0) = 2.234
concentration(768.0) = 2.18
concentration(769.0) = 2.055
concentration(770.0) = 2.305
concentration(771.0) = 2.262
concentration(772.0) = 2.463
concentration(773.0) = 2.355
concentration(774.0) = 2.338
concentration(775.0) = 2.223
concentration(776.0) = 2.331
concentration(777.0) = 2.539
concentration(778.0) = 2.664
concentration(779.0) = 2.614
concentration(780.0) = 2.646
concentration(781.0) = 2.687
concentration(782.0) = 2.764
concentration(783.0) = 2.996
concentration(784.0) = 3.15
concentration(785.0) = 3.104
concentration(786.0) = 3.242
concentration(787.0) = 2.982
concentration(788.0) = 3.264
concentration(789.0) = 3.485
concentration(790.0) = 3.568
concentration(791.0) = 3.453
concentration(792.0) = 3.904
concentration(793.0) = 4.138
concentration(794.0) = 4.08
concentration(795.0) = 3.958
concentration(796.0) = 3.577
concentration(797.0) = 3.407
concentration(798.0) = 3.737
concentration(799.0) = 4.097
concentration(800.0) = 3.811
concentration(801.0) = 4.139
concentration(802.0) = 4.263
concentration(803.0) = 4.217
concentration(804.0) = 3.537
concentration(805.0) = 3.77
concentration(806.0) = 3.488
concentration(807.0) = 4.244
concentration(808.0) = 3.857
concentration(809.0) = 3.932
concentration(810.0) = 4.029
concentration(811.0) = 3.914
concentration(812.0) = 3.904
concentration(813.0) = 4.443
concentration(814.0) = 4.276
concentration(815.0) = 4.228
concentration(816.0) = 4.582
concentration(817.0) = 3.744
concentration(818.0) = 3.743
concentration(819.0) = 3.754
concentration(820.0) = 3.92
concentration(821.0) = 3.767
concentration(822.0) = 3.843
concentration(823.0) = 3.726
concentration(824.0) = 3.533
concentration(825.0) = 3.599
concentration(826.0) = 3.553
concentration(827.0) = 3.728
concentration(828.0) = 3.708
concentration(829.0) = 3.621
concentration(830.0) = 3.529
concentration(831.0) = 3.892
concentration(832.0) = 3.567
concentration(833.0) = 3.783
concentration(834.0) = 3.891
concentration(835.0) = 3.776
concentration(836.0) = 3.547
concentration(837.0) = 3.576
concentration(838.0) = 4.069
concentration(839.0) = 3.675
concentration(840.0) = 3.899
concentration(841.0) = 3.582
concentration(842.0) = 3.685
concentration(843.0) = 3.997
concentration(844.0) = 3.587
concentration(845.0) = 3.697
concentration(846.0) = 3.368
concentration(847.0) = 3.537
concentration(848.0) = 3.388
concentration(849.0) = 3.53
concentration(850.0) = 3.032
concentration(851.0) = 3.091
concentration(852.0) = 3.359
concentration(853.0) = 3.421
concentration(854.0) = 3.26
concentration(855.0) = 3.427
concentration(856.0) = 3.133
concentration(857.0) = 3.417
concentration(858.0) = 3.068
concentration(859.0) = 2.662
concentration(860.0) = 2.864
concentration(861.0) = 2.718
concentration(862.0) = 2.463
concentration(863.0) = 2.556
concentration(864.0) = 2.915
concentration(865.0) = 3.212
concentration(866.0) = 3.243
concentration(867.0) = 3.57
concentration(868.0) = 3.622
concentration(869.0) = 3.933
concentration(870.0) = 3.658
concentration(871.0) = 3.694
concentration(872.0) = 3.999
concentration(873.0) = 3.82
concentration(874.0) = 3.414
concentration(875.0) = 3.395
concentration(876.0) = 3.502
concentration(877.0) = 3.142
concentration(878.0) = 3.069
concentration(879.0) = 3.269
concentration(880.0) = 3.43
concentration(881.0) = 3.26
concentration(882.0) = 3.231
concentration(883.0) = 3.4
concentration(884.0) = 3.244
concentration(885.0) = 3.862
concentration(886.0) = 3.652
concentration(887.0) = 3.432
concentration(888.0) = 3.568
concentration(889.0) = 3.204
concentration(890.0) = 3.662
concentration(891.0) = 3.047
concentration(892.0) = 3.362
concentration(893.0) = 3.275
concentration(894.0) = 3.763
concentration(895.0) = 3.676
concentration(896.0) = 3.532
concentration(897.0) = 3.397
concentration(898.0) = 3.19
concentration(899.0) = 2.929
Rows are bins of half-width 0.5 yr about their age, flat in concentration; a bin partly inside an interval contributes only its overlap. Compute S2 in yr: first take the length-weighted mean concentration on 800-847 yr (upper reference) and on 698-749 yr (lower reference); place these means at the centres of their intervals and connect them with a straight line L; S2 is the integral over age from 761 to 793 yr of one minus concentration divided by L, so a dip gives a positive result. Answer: 8.3 yr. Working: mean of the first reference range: 3.34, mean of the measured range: 2.67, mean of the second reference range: 3.83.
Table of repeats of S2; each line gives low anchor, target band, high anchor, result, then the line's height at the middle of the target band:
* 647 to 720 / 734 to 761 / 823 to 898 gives 5.9 yr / 3.42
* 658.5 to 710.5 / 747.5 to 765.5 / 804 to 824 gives 8.4 yr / 3.74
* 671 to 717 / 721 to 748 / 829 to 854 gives 0.8 yr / 3.54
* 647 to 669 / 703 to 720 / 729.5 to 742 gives 1.7 yr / 3.49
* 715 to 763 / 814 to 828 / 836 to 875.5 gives -2.5 yr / 3.25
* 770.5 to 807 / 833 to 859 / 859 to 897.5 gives -1.4 yr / 3.33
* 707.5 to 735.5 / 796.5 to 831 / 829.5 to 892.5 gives -5.0 yr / 3.38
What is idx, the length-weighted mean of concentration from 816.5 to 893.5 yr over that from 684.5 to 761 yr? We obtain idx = 1.1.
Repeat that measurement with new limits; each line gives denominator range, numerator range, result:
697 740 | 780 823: 1.09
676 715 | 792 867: 1.03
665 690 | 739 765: 0.68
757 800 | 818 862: 1.28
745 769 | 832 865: 1.59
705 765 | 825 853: 1.24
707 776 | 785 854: 1.33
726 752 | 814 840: 1.15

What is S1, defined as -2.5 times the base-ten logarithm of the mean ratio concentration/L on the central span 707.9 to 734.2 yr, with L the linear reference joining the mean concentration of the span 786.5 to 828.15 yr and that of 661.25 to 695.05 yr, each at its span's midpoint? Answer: 0.11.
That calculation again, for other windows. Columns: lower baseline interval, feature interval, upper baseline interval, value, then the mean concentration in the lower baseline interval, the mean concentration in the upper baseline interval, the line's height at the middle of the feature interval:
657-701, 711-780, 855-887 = 0.23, 3.51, 3.31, 3.44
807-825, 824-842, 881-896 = 0.04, 3.95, 3.45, 3.83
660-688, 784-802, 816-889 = -0.05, 3.43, 3.49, 3.47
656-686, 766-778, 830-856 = 0.45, 3.37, 3.58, 3.49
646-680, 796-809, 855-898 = -0.16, 3.34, 3.34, 3.34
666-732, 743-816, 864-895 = 0.16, 3.46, 3.46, 3.46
